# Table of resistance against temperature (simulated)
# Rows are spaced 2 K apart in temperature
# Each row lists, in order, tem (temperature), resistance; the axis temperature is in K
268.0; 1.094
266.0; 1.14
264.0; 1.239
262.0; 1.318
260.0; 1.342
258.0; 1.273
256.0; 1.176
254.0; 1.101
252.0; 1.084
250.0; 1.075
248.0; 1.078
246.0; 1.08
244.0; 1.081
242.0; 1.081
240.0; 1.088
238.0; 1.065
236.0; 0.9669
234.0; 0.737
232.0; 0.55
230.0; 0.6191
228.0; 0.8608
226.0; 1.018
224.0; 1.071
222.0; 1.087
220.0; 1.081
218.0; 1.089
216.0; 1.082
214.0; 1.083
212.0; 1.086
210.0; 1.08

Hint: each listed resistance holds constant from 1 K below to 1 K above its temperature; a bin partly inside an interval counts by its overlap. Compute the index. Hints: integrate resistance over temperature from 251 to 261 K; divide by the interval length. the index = 1.2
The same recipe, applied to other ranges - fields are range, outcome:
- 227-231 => 0.74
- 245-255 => 1.08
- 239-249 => 1.08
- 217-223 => 1.09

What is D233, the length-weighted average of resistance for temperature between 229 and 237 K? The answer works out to 0.718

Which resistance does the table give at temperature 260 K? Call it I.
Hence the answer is 1.342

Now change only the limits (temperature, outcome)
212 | 1.086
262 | 1.318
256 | 1.176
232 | 0.55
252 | 1.084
